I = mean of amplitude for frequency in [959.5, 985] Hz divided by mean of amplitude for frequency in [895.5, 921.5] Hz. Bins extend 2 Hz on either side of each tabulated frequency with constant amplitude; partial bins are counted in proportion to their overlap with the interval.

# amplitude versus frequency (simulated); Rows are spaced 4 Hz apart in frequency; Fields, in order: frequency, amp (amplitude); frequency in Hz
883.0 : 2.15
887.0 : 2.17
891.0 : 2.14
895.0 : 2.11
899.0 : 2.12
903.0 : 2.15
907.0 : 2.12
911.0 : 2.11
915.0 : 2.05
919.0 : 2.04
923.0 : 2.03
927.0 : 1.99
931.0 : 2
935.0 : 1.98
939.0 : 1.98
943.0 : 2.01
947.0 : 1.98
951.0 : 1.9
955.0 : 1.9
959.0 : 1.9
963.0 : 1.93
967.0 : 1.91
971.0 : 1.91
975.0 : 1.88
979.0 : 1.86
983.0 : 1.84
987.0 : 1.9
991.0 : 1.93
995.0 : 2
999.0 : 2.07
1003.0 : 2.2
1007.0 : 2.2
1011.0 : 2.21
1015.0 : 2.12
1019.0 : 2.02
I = 0.9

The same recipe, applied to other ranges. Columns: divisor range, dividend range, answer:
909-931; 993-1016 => 1.05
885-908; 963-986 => 0.88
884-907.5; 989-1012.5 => 0.98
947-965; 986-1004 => 1.05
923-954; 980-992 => 0.95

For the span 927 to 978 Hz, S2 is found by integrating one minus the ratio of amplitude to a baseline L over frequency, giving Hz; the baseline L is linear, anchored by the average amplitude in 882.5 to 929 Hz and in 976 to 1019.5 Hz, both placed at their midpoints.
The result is 3.0 Hz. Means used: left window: 2.1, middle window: 1.94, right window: 2.03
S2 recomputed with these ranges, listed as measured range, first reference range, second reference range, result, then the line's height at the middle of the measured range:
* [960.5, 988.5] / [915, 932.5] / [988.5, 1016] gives 2.5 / 2.07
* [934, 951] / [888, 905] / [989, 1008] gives 1.0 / 2.11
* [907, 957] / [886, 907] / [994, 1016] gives 3.1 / 2.14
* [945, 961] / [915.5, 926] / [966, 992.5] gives 0.3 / 1.95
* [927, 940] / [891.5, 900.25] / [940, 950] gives 0.2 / 2.02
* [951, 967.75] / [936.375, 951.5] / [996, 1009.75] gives 0.9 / 2.02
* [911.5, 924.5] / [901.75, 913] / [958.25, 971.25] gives 0.2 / 2.09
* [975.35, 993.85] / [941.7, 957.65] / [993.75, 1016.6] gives 1.6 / 2.07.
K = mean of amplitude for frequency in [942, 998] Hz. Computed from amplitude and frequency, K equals 1.92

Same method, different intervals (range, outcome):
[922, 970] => 1.96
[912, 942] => 2.01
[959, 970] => 1.92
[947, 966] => 1.92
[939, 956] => 1.95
